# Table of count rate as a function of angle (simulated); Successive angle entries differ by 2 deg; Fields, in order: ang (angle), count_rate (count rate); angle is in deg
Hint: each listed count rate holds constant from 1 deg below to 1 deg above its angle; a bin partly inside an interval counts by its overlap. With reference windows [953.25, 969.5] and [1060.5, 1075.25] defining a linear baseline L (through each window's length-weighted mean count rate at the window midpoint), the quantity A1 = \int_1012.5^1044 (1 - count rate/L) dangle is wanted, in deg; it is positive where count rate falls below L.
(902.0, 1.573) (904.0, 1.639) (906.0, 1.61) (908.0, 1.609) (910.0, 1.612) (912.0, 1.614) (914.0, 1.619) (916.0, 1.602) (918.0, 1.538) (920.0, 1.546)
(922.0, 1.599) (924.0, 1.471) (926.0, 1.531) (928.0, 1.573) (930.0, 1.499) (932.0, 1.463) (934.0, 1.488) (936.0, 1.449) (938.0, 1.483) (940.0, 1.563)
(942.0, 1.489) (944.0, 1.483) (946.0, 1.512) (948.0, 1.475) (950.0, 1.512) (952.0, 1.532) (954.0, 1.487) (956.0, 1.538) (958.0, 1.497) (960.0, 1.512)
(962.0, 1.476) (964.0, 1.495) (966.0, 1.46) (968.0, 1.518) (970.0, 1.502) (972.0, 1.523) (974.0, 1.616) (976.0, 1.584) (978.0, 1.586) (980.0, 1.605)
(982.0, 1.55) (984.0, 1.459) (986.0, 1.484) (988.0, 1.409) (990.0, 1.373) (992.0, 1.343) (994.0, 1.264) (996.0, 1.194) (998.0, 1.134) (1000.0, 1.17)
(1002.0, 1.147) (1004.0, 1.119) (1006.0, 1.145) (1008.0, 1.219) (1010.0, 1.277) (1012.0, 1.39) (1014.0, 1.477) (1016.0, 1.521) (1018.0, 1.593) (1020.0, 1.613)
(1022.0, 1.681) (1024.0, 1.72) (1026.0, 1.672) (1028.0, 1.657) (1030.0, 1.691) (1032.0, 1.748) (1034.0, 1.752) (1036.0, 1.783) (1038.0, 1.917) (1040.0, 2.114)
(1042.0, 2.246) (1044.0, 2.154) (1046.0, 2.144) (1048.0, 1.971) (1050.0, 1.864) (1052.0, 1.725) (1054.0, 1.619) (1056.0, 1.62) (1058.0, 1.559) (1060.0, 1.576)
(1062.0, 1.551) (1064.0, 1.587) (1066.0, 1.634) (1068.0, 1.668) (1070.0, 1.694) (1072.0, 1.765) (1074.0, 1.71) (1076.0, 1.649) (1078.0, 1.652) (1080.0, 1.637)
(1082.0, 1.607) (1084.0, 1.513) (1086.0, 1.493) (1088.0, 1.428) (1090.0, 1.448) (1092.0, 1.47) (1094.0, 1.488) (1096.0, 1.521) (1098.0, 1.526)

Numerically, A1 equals -3.0 deg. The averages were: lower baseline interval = 1.5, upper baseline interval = 1.66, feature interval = 1.75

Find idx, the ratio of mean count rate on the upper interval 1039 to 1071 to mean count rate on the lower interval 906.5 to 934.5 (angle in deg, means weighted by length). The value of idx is 1.2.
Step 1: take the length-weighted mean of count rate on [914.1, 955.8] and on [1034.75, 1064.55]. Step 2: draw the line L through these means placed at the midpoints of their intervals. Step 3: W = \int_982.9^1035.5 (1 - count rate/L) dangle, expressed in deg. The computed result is 8.8 deg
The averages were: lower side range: 1.52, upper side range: 1.83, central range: 1.44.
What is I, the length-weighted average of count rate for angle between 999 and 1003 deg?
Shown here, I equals 1.16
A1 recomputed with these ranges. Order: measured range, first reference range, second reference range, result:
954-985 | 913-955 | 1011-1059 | 1.5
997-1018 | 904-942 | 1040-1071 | 5.2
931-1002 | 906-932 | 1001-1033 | 3.0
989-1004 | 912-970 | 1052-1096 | 3.1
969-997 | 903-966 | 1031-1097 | 2.3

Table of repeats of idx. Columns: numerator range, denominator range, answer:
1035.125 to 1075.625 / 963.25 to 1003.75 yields 1.27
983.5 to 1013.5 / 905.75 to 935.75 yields 0.82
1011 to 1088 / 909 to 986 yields 1.12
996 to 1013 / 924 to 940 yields 0.80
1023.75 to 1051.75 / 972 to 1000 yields 1.33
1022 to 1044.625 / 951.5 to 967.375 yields 1.23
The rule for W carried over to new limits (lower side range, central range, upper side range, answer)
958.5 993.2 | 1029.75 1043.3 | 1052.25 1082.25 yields -2.71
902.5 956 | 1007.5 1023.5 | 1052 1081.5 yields 1.15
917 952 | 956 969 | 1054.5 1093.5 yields 0.26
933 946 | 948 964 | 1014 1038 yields 0.25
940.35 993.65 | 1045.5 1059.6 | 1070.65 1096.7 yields -1.94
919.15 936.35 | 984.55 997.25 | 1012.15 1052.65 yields 2.55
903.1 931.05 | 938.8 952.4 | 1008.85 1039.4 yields 0.72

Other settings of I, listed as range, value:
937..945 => 1.5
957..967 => 1.49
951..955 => 1.51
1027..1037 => 1.73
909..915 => 1.61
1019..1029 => 1.67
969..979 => 1.56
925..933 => 1.52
